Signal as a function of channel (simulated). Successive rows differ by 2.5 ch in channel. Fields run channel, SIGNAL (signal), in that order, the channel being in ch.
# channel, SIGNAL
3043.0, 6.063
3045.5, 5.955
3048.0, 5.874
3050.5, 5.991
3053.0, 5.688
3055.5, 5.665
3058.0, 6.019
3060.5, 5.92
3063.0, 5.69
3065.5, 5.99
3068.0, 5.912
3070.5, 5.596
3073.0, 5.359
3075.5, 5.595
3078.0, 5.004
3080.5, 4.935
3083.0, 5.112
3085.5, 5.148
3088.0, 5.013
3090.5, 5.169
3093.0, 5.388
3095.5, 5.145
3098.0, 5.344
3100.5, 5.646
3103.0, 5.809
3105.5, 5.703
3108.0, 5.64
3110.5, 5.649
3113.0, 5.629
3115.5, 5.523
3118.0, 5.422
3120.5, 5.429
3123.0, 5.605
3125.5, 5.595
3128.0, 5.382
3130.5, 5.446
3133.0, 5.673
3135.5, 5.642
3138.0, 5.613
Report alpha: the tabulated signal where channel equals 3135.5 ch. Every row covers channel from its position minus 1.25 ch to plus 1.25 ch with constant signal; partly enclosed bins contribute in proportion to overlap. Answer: 5.642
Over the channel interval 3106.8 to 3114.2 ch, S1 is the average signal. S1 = 5.64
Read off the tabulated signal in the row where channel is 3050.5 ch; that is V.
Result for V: 5.991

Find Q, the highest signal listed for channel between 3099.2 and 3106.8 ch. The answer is 5.809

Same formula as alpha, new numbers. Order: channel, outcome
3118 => 5.422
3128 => 5.382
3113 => 5.629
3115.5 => 5.523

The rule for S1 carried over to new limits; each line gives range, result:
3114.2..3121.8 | 5.46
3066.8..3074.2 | 5.62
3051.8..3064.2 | 5.8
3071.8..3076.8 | 5.47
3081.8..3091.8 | 5.11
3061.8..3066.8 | 5.84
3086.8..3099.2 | 5.21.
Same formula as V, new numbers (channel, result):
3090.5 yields 5.169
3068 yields 5.912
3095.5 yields 5.145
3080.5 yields 4.935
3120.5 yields 5.429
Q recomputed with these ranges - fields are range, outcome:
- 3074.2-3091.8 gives 5.595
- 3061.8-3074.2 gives 5.99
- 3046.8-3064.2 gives 6.019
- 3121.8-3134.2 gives 5.673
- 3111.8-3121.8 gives 5.629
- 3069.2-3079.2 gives 5.596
